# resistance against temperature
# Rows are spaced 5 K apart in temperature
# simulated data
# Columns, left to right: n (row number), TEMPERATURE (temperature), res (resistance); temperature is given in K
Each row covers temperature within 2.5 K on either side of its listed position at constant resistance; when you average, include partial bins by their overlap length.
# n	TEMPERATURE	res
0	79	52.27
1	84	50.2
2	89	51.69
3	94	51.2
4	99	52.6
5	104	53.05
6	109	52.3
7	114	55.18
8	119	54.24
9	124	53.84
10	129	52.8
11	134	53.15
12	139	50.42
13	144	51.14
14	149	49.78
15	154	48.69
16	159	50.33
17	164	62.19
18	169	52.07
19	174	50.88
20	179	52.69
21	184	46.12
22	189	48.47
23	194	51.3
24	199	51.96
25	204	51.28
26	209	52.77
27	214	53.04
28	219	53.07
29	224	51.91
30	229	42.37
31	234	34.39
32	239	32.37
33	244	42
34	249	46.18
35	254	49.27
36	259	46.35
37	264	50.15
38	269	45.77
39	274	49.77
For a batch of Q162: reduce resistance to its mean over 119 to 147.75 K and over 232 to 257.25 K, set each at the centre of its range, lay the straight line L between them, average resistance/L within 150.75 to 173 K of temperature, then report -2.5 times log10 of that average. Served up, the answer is -0.08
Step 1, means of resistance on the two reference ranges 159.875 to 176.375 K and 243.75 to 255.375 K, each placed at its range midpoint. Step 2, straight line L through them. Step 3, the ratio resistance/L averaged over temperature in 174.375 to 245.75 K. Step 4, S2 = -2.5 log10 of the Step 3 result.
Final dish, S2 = 0.06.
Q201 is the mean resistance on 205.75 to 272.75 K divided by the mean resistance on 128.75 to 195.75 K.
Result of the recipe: 0.90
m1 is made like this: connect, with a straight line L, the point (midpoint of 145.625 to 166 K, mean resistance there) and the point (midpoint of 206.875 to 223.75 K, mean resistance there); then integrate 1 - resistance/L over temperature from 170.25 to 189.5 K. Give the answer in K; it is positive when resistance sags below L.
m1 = 1.02 K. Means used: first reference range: 52.4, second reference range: 52.8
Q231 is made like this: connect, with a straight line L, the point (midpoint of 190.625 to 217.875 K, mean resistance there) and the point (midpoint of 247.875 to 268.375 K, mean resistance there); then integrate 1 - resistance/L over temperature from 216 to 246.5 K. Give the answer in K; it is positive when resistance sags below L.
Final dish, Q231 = 4.38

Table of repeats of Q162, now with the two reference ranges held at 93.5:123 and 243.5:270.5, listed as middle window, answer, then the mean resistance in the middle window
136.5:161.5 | 0.03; 50.1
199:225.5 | -0.08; 52.4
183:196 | 0.02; 48.8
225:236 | 0.19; 40.4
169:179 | -0.02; 51.6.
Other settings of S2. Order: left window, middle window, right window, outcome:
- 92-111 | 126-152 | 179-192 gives -0.02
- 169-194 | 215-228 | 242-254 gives -0.09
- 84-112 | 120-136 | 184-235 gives -0.04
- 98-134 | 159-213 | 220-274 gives -0.07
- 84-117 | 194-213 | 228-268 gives -0.14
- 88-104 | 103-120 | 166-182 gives -0.03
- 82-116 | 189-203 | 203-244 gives -0.08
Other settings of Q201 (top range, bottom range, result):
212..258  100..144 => 0.85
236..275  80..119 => 0.86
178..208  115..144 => 0.95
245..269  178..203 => 0.95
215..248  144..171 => 0.83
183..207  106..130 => 0.93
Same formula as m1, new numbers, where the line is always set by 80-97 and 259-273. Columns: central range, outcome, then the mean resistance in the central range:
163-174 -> -1.2 K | 55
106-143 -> -1.9 K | 53.1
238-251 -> 2.0 K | 40.9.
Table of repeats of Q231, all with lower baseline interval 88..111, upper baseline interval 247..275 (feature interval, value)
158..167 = -1.2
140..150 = 0.1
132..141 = -0.1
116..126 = -0.5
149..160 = 0.3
